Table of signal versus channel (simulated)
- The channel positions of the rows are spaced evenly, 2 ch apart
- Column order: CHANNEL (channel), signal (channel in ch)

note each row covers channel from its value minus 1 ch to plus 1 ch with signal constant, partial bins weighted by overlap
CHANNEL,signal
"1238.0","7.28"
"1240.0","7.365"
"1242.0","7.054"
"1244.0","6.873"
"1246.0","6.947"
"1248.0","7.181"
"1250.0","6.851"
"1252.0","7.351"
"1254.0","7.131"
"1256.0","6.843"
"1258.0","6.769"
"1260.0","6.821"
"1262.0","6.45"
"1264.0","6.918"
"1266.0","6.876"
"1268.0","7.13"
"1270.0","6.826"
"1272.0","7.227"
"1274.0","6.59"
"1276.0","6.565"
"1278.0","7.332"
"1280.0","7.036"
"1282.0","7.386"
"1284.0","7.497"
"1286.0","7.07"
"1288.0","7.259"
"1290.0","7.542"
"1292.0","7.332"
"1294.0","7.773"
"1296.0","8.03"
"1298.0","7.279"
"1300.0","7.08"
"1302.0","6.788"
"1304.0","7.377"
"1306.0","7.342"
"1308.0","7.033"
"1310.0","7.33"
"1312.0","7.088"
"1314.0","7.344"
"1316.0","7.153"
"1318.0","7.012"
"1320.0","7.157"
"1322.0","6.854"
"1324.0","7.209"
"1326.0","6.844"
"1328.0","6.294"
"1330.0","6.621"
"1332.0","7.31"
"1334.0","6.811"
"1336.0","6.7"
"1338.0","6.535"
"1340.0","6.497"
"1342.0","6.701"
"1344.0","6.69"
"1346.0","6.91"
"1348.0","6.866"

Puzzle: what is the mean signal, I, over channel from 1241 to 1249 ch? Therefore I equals 7.01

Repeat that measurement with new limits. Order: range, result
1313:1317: 7.25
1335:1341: 6.58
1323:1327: 7.03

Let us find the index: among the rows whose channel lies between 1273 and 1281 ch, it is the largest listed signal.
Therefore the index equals 7.332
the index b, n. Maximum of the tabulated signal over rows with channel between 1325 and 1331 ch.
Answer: 6.844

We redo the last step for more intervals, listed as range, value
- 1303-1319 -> 7.377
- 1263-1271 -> 7.13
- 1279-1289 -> 7.497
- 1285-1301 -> 8.03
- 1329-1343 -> 7.31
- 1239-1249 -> 7.365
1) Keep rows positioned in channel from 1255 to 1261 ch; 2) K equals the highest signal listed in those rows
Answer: 6.843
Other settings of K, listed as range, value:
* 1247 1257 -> 7.351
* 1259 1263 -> 6.821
